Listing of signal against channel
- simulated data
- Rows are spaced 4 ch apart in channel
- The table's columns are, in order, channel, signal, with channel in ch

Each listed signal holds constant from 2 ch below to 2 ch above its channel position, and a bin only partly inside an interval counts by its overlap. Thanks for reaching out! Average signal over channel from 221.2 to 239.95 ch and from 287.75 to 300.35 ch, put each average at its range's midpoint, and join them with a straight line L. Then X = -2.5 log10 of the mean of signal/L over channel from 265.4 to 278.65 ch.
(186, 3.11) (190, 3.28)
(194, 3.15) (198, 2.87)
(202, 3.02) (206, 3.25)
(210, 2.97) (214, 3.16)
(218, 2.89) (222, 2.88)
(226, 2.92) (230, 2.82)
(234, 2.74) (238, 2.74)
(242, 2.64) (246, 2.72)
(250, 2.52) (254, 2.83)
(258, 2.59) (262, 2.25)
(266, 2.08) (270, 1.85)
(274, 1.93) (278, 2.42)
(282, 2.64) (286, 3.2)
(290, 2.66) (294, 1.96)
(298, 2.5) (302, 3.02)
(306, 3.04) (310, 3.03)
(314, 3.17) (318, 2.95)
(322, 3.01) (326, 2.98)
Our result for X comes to 0.24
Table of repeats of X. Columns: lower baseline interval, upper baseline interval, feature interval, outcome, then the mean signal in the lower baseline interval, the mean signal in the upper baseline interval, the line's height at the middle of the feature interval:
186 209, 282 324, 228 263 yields 0.13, 3.11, 2.84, 2.99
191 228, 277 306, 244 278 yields 0.19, 3.02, 2.66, 2.8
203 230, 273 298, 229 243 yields 0.05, 3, 2.49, 2.85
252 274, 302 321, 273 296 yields 0.05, 2.28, 3.04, 2.62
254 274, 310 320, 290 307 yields 0.07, 2.23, 3.05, 2.79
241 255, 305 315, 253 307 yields 0.16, 2.67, 3.08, 2.88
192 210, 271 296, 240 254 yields 0.02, 3.06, 2.44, 2.72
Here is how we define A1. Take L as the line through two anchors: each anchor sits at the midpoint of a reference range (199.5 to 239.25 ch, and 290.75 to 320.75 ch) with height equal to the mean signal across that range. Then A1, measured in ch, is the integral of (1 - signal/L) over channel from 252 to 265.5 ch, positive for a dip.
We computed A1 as 1.8 ch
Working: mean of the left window 2.94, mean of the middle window 2.5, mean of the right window 2.81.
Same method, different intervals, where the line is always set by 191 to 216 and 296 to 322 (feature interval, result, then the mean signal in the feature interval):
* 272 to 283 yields 2.5 ch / 2.3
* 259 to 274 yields 4.6 ch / 2.08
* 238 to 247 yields 1.0 ch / 2.69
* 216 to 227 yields 0.6 ch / 2.89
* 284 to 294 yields 0.8 ch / 2.74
